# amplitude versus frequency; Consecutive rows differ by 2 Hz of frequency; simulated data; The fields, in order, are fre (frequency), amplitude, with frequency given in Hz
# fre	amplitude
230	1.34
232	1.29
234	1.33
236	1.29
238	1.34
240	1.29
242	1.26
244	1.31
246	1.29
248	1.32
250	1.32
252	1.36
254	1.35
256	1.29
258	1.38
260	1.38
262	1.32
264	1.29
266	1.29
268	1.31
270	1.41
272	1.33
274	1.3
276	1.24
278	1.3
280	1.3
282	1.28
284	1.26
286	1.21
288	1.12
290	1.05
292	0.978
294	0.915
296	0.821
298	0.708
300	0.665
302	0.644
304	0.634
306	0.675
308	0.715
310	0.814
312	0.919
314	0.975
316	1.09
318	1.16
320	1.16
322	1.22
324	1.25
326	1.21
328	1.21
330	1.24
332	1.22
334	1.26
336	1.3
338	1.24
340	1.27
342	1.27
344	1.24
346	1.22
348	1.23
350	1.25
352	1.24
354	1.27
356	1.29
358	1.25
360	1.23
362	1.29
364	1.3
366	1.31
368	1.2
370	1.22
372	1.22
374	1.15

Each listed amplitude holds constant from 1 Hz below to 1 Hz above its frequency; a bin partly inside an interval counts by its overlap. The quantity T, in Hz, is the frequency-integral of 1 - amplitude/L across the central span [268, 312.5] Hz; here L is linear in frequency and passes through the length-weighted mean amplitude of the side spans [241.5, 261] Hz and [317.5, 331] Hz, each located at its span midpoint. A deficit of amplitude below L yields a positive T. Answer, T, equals 8.7 Hz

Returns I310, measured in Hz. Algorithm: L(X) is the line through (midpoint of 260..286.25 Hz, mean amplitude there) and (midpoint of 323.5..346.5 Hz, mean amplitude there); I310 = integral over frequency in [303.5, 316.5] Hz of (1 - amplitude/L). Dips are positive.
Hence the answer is 4.5 Hz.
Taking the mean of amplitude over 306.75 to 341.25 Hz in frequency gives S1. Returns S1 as 1.13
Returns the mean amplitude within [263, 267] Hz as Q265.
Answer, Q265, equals 1.29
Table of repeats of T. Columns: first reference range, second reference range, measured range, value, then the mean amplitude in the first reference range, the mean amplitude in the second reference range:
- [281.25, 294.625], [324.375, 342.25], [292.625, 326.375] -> 7.8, 1.12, 1.25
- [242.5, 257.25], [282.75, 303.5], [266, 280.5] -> -2.6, 1.32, 0.934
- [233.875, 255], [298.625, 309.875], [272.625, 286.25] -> -4.8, 1.31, 0.679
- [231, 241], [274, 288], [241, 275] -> -1.1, 1.31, 1.26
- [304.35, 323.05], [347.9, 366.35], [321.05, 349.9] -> -3.4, 0.959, 1.27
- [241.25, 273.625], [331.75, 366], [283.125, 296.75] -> 2.6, 1.33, 1.26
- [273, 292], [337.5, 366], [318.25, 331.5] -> 0.3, 1.22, 1.26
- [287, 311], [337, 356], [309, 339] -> -3.1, 0.812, 1.25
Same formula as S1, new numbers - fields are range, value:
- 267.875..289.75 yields 1.27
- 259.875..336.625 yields 1.1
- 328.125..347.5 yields 1.25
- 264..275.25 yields 1.32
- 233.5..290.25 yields 1.3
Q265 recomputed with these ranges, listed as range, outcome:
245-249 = 1.31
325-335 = 1.23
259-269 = 1.32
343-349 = 1.23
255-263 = 1.34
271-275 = 1.31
